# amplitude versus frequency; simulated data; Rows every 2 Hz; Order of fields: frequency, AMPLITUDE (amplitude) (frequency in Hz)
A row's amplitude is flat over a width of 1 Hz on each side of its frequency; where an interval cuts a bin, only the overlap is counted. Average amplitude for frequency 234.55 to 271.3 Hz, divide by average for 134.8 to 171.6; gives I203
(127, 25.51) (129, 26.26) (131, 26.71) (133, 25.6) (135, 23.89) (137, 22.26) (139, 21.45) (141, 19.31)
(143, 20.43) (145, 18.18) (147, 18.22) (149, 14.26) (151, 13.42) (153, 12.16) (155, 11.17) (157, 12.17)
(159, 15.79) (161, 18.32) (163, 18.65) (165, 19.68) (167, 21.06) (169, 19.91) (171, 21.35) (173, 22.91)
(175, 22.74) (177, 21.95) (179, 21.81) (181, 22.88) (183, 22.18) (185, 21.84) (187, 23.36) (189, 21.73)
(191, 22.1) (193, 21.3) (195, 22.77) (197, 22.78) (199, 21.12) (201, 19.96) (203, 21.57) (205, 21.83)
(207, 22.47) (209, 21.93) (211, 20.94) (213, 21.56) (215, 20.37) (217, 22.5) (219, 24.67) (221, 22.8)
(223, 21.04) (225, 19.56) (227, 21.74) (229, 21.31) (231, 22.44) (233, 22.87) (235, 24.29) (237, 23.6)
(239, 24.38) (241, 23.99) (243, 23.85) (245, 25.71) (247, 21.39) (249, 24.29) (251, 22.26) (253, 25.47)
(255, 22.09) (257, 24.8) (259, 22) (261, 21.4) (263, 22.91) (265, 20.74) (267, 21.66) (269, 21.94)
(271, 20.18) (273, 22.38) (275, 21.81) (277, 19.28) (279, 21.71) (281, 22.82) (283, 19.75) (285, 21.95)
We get 1.29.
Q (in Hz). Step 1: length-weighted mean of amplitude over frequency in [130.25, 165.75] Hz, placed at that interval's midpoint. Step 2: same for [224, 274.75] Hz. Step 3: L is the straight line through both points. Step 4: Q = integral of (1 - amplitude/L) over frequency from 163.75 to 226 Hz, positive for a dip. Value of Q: -4.4 Hz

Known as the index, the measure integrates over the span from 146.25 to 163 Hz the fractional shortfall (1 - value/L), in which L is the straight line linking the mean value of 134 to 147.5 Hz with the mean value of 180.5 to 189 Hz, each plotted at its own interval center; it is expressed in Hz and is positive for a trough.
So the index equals 5.19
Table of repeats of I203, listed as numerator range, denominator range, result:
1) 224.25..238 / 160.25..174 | 1.10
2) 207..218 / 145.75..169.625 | 1.33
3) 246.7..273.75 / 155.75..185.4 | 1.12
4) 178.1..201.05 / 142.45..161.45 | 1.45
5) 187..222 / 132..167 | 1.22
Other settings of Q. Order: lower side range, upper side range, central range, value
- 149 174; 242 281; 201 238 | -3.4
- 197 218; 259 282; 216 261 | -3.1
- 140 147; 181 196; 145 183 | 4.2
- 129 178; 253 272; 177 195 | -1.8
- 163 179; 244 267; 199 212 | 0.3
